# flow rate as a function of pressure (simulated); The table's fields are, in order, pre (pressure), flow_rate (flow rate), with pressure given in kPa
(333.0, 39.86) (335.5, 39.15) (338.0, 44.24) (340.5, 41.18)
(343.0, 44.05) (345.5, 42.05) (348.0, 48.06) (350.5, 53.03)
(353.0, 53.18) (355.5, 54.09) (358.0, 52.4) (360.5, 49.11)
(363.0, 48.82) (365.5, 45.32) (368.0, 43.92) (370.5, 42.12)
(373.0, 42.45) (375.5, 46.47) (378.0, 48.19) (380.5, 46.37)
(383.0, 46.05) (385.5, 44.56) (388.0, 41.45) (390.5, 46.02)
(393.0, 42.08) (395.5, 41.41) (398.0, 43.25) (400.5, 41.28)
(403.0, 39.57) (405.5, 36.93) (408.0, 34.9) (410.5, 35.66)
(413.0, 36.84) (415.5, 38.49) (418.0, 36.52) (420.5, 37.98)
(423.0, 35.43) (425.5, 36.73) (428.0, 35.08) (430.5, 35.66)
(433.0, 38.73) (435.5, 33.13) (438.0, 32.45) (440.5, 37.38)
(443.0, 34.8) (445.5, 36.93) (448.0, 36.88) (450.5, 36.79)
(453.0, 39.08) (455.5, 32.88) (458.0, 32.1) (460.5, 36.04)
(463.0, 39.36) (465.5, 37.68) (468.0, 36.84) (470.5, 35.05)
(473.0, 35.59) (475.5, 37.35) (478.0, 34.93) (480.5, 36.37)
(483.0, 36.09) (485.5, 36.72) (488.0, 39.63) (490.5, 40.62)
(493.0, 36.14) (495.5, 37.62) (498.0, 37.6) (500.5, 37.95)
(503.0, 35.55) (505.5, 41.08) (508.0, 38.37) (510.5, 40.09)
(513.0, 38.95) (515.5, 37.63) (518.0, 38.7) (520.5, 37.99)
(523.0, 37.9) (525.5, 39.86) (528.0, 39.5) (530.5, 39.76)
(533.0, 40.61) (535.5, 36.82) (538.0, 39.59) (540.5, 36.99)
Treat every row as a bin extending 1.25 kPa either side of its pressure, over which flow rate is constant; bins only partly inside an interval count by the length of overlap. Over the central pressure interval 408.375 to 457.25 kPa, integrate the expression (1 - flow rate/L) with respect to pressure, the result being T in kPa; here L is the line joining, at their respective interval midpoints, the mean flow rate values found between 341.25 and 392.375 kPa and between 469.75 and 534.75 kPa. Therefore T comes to 7.33 kPa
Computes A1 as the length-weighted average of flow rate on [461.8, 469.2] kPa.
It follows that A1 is 38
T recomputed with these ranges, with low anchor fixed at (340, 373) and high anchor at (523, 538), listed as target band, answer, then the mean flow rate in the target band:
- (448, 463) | 2.43 kPa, 35.8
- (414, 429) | 2.58 kPa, 36.7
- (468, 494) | 2.93 kPa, 36.9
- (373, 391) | 0.34 kPa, 45.4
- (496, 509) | 0.79 kPa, 38.1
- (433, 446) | 2.49 kPa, 35.2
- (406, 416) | 1.90 kPa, 36.4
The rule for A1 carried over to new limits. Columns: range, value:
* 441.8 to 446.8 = 35.9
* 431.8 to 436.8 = 35.9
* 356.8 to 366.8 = 48.9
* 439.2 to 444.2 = 36.1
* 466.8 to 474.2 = 35.8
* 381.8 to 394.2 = 44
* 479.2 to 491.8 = 37.9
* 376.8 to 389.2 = 45.3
